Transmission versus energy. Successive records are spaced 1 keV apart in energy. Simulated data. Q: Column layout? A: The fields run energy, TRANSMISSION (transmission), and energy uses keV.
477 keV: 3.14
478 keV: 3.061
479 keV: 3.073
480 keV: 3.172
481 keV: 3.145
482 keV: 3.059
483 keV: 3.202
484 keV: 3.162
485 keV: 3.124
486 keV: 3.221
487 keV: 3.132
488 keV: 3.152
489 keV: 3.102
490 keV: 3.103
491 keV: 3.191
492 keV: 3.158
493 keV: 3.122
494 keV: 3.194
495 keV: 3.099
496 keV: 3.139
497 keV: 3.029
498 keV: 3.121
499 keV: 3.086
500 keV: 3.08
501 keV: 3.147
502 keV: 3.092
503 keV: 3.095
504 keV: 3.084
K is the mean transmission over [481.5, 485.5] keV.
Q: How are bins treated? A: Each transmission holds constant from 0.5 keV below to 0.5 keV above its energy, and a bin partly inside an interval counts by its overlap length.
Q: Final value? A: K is 3.14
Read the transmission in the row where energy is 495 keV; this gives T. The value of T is 3.099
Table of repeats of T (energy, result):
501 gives 3.147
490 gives 3.103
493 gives 3.122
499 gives 3.086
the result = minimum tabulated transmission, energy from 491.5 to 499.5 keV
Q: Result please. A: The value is 3.029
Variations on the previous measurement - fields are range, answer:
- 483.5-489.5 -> 3.102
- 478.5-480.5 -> 3.073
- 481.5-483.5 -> 3.059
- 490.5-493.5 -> 3.122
